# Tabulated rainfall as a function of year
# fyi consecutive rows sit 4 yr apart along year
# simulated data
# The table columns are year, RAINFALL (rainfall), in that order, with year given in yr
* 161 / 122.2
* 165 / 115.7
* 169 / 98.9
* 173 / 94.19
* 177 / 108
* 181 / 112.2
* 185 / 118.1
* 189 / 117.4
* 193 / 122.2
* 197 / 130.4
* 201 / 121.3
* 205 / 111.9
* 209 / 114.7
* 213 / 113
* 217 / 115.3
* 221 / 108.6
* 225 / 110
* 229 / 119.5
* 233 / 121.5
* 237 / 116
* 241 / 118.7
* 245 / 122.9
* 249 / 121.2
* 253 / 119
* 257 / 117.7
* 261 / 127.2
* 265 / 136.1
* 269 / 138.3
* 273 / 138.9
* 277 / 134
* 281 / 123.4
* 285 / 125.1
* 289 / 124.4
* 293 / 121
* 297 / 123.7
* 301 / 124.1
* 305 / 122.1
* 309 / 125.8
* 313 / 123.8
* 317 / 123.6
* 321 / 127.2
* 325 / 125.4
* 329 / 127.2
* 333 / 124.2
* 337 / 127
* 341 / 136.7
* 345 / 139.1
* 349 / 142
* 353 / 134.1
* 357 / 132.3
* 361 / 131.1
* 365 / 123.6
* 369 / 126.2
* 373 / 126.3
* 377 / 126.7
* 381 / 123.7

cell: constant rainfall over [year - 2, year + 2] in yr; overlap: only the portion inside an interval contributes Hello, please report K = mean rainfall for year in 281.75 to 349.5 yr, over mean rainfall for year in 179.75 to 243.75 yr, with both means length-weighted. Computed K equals 1.08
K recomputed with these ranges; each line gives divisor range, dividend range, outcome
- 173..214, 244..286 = 1.10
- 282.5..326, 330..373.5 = 1.06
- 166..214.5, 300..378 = 1.13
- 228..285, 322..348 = 1.04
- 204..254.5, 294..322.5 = 1.07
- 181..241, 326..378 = 1.11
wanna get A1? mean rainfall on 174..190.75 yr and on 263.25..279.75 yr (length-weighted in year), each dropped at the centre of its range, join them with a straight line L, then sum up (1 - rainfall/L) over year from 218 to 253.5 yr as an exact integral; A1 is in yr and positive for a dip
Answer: 2.6 yr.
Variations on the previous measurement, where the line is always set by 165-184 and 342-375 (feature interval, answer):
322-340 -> 0.20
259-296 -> -2.91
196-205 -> -1.08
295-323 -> 0.11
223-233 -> -0.26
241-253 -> -0.53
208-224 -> -0.18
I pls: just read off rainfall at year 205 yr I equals 111.9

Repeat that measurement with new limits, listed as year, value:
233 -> 121.5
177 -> 108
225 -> 110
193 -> 122.2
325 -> 125.4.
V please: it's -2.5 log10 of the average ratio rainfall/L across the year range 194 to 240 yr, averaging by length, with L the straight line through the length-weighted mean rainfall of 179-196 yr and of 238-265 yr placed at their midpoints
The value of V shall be 0.030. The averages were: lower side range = 118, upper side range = 122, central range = 117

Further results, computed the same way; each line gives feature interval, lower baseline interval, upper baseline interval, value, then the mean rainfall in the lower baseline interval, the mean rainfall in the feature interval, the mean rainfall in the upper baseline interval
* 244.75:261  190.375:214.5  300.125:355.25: 0.02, 119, 121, 129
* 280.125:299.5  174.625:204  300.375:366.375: 0.02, 118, 124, 129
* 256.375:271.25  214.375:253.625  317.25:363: -0.09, 117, 131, 131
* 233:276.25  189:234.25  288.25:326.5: -0.05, 117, 126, 124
